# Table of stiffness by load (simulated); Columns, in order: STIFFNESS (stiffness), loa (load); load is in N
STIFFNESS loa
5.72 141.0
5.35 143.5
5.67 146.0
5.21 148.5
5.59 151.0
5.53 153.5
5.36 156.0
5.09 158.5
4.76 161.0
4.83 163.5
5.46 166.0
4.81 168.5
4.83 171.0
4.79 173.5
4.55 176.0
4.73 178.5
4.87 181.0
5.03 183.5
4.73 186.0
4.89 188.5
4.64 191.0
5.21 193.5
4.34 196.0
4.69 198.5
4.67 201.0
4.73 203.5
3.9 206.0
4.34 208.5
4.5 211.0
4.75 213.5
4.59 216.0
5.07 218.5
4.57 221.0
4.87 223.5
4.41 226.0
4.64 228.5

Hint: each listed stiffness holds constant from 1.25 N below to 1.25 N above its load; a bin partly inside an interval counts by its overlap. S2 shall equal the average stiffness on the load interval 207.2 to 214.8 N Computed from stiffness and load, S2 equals 4.53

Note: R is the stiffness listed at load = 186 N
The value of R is 4.73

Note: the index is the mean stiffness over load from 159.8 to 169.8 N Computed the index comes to 4.97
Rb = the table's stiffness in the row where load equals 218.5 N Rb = 5.07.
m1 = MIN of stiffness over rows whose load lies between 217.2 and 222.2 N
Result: 4.57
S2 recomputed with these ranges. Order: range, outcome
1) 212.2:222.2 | 4.74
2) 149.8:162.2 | 5.27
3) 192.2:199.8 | 4.75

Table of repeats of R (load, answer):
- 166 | 5.46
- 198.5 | 4.69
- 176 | 4.55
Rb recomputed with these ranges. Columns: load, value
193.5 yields 5.21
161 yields 4.76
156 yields 5.36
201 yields 4.67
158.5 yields 5.09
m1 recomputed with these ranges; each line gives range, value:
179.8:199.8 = 4.34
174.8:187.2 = 4.55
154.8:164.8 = 4.76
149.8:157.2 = 5.36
